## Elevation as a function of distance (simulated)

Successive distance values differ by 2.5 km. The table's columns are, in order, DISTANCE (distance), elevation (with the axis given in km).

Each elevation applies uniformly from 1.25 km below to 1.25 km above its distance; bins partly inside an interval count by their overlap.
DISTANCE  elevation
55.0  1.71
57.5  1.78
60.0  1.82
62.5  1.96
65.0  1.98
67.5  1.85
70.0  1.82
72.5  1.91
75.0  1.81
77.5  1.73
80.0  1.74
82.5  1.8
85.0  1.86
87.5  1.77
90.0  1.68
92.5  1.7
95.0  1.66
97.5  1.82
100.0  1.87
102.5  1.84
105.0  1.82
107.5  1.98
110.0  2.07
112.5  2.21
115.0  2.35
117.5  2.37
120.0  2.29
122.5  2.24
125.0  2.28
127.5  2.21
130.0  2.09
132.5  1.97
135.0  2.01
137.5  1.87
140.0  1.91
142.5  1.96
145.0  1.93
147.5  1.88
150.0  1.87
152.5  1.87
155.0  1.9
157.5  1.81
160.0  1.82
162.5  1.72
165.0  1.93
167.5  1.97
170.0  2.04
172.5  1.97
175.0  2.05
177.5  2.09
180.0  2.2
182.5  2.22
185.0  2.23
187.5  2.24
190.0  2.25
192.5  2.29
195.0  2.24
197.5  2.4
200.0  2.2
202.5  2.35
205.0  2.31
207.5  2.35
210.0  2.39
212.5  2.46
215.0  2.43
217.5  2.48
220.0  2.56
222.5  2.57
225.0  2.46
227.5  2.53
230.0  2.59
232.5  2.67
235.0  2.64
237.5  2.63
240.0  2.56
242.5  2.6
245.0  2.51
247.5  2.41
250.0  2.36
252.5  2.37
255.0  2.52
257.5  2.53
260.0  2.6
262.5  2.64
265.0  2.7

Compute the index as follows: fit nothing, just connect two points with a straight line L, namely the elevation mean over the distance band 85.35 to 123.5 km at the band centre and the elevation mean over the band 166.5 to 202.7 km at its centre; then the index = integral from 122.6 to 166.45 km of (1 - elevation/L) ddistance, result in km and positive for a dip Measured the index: 2.6 km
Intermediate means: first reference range 1.97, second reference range 2.18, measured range 1.95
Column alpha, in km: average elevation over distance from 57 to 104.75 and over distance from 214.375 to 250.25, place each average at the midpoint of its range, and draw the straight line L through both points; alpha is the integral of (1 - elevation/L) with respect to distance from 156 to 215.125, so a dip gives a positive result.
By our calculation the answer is 4.1 km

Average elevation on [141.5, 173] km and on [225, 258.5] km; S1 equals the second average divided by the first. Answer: 1.3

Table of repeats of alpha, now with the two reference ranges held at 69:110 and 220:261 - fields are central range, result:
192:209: 0.3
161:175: 1.6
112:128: -2.7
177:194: 0.4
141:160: 2.0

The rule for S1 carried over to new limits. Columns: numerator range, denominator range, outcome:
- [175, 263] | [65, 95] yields 1.35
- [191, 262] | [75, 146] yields 1.26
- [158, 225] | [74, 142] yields 1.13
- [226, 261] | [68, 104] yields 1.42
